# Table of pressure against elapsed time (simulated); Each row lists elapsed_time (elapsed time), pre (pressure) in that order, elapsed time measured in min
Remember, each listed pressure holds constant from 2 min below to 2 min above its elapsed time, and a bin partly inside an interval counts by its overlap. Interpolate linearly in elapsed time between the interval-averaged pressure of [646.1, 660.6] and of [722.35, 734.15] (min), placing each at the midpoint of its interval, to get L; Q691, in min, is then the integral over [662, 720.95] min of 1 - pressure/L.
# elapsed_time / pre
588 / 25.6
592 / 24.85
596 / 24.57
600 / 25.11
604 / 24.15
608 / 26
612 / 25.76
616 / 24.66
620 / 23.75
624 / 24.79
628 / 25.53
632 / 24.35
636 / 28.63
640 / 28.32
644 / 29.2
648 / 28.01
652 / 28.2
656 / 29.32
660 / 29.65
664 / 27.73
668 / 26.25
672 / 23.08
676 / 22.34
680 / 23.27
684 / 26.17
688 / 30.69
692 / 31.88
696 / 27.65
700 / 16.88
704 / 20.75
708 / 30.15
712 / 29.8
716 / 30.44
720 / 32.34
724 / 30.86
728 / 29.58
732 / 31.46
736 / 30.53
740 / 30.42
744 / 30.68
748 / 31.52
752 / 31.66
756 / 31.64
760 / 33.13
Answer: 6.3 min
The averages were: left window 28.7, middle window 26.5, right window 30.6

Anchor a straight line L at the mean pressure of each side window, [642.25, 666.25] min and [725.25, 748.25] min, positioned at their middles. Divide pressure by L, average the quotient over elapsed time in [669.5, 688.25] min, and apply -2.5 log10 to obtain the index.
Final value 0.19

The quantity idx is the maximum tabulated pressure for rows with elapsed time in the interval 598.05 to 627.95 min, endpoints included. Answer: 26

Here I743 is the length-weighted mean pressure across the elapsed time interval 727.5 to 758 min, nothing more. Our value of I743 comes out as 31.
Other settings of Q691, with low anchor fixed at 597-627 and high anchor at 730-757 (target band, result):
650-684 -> 1.5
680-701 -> 1.3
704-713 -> 0.5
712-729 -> -0.4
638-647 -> -0.8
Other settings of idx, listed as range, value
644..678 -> 29.65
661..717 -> 31.88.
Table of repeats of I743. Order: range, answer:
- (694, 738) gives 28.2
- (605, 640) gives 25.6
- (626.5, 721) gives 27.1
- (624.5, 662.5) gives 27.8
